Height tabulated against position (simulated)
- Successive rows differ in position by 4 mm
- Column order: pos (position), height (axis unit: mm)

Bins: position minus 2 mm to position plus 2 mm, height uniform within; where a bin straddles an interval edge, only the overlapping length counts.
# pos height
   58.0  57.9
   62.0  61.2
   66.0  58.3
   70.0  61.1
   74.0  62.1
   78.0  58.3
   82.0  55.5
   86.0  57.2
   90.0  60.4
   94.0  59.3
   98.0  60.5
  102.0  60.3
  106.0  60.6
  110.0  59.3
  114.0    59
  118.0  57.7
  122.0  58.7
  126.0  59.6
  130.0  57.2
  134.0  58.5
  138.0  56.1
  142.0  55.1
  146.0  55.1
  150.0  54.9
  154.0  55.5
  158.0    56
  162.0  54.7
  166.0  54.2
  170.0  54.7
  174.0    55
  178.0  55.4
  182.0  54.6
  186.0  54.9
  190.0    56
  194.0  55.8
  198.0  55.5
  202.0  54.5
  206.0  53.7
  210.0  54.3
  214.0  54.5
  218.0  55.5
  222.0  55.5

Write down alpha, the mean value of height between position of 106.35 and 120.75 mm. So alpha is 58.9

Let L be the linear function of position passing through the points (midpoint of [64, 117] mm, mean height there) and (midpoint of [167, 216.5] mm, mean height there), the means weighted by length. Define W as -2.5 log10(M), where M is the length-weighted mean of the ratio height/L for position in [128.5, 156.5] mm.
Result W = 0.02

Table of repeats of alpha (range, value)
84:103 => 59.5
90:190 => 57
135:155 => 55.5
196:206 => 54.7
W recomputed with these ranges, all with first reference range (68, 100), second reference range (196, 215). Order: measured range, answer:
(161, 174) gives 0.028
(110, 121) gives -0.009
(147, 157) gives 0.026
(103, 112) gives -0.030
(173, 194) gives 0.002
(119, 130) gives -0.018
